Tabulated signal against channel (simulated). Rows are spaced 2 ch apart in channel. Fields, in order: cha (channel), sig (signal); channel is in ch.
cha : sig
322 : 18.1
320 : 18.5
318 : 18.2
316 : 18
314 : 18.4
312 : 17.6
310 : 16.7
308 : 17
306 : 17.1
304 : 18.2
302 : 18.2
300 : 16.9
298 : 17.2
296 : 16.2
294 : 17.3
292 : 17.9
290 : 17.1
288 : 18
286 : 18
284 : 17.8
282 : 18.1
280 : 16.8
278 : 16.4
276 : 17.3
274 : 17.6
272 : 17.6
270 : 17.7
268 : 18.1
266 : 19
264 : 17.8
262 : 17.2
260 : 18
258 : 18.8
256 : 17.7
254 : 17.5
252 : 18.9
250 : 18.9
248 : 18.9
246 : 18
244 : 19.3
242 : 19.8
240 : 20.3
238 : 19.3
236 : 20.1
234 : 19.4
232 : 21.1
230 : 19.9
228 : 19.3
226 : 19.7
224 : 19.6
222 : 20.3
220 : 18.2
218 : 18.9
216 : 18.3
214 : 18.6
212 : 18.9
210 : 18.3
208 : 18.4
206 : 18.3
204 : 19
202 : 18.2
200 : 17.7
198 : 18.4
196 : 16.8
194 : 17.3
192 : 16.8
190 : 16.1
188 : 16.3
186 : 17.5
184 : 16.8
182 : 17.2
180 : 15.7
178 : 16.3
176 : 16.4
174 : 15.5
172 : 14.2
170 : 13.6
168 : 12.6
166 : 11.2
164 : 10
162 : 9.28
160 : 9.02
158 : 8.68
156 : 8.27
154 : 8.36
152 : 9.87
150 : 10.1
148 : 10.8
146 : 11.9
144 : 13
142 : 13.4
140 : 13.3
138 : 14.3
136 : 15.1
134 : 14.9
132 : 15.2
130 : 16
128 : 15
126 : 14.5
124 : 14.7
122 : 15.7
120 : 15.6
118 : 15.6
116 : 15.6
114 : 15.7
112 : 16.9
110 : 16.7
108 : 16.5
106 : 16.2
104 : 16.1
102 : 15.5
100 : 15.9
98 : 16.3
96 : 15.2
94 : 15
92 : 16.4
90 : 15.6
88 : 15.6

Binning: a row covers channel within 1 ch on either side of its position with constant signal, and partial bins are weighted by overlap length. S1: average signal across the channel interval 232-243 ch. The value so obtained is 19.9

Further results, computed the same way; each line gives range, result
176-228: 17.9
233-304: 18.1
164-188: 15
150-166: 9.27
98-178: 13.7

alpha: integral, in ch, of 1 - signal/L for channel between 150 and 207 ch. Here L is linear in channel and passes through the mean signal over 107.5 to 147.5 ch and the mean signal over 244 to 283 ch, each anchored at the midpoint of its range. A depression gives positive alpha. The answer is 6.1 ch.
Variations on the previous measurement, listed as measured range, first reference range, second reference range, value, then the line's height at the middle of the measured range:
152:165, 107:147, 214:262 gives 5.7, 16.1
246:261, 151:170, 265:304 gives -2.6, 15.6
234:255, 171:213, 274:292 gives -2.2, 17.3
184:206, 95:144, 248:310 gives -1.3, 16.5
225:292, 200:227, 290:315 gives -1.4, 18.1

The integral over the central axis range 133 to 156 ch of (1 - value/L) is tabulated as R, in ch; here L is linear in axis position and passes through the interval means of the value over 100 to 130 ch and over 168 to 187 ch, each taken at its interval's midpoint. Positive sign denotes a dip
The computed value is 5.32 ch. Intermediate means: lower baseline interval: 15.8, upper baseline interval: 15.7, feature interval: 12.1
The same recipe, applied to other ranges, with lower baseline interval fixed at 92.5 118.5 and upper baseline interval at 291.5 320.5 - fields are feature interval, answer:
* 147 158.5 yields 4.9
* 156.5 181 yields 5.7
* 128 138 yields 0.6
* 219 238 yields -3.1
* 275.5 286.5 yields 0.0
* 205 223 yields -2.0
